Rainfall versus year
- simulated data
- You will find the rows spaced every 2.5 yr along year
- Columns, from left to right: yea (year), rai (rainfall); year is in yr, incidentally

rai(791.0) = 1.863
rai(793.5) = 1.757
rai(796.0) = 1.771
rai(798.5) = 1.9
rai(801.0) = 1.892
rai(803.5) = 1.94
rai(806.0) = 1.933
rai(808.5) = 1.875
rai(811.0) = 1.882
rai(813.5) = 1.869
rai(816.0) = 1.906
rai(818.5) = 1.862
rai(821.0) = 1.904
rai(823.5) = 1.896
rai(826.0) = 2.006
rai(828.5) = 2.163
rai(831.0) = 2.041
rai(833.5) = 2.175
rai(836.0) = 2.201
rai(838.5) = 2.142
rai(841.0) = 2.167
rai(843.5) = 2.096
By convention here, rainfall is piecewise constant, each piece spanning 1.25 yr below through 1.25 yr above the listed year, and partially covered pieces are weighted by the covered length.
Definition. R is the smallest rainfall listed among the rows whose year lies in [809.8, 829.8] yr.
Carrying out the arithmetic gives 1.862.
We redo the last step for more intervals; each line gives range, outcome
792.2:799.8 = 1.757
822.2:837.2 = 1.896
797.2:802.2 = 1.892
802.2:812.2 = 1.875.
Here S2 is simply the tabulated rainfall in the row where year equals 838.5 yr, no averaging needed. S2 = 2.142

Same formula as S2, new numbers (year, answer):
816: 1.906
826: 2.006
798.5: 1.9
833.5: 2.175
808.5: 1.875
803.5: 1.94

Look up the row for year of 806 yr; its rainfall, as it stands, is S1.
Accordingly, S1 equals 1.933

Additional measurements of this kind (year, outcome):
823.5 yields 1.896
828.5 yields 2.163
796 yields 1.771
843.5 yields 2.096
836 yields 2.201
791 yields 1.863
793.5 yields 1.757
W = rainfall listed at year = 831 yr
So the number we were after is 2.041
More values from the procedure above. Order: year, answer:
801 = 1.892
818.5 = 1.862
